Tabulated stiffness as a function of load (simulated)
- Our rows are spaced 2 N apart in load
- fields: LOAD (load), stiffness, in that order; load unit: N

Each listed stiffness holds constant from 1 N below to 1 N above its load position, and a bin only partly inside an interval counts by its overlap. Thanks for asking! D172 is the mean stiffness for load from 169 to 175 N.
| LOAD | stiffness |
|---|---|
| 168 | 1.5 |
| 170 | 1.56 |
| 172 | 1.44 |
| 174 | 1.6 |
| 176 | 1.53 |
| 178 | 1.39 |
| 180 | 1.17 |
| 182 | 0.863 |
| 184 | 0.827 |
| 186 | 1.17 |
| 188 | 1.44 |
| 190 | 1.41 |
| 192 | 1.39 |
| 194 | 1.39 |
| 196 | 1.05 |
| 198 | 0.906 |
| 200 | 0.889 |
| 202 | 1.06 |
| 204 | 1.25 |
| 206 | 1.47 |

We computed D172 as 1.53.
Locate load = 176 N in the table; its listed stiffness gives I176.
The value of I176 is 1.53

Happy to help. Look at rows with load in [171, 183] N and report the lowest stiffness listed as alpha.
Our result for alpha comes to 0.863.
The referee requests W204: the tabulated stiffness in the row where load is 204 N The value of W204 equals 1.25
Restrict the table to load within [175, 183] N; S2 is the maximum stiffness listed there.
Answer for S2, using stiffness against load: 1.53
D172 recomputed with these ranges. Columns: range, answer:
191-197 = 1.28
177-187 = 1.08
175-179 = 1.46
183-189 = 1.15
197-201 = 0.897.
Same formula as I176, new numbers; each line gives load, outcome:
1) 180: 1.17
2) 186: 1.17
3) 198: 0.906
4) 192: 1.39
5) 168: 1.5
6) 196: 1.05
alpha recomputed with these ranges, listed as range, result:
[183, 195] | 0.827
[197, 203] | 0.889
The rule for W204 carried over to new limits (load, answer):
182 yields 0.863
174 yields 1.6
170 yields 1.56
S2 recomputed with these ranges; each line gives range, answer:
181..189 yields 1.44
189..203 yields 1.41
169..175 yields 1.6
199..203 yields 1.06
